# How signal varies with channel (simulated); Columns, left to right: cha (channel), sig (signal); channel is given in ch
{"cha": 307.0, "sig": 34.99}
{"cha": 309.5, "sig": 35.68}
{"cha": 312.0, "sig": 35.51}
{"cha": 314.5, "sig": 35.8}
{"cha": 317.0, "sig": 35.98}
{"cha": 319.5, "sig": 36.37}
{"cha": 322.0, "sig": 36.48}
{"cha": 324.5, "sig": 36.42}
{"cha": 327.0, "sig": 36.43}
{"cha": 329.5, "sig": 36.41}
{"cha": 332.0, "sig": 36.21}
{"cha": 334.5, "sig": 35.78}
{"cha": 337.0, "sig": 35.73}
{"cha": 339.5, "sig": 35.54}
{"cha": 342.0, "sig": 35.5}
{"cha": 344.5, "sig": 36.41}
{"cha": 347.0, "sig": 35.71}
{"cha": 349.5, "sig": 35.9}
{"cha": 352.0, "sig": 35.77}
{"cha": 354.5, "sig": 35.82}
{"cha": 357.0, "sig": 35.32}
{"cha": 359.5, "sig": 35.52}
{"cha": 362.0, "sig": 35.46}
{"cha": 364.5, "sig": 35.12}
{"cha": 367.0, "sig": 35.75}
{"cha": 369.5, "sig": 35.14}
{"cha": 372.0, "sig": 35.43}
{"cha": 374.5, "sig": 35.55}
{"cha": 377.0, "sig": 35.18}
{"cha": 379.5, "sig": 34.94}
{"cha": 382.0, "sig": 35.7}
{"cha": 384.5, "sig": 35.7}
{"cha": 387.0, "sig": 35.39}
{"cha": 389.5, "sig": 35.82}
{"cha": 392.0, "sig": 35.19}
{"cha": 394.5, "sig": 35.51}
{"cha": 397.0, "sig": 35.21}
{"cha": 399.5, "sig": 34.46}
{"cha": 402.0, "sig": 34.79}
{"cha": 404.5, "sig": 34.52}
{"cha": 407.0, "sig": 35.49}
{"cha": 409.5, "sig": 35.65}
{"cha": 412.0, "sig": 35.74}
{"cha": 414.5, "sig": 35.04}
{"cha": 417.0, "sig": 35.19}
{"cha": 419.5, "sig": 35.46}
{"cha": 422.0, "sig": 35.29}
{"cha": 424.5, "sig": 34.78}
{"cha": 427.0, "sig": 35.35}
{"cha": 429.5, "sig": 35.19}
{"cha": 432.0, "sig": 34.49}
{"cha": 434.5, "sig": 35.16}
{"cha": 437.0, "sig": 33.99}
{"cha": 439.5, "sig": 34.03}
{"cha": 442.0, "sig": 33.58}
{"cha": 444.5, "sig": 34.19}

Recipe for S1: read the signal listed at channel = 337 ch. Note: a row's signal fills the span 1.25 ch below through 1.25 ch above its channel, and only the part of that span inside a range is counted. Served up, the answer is 35.73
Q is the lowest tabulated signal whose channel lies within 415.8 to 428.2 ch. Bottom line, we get 34.78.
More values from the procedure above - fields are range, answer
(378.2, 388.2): 34.94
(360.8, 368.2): 35.12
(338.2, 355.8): 35.5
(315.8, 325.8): 35.98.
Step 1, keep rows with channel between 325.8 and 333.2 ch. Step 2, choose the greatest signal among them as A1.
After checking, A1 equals 36.43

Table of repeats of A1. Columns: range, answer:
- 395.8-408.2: 35.49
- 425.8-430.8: 35.35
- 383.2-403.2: 35.82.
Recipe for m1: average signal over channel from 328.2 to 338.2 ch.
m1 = 36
